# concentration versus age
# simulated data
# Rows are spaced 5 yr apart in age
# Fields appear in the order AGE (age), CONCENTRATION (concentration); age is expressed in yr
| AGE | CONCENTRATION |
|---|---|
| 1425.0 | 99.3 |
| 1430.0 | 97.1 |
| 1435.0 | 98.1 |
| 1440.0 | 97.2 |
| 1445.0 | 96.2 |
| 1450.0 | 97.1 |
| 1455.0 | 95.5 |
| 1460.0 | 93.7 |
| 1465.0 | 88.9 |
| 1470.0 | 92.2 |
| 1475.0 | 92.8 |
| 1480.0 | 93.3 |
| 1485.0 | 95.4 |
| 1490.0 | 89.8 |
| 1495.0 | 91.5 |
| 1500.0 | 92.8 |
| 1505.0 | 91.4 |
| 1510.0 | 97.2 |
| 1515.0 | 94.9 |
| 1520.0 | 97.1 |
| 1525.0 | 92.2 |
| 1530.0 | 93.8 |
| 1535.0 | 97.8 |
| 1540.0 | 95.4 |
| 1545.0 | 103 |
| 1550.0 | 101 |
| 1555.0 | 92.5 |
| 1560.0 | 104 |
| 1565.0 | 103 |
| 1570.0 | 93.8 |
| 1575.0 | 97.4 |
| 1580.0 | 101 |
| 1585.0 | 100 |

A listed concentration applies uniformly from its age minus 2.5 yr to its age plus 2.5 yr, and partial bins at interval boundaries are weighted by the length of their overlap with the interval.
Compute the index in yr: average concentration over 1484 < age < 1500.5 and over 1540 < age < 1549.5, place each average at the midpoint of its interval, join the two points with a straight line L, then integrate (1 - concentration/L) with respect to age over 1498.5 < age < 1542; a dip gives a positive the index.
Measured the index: 0.81 yr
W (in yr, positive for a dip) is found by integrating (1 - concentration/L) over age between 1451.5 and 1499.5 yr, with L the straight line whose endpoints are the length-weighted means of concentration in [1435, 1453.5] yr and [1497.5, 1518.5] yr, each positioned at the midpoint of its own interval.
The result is 1.5 yr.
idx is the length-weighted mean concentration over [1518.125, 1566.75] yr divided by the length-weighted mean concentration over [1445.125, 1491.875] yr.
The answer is 1.0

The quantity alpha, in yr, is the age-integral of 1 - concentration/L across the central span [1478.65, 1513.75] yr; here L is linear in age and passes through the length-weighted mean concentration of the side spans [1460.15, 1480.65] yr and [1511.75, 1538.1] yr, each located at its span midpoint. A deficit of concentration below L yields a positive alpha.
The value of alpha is 0.1 yr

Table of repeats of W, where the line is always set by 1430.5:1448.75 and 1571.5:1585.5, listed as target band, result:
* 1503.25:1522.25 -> 0.6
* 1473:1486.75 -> 0.5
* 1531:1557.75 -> 0.2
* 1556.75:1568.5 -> -0.4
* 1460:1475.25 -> 0.9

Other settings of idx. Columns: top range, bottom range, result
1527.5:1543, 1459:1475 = 1.05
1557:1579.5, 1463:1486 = 1.08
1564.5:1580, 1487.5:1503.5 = 1.07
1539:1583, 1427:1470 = 1.04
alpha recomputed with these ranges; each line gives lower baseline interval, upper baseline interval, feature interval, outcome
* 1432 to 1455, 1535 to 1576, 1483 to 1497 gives 0.8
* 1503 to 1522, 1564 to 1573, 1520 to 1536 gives 0.2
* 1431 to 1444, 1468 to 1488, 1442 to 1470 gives 0.4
